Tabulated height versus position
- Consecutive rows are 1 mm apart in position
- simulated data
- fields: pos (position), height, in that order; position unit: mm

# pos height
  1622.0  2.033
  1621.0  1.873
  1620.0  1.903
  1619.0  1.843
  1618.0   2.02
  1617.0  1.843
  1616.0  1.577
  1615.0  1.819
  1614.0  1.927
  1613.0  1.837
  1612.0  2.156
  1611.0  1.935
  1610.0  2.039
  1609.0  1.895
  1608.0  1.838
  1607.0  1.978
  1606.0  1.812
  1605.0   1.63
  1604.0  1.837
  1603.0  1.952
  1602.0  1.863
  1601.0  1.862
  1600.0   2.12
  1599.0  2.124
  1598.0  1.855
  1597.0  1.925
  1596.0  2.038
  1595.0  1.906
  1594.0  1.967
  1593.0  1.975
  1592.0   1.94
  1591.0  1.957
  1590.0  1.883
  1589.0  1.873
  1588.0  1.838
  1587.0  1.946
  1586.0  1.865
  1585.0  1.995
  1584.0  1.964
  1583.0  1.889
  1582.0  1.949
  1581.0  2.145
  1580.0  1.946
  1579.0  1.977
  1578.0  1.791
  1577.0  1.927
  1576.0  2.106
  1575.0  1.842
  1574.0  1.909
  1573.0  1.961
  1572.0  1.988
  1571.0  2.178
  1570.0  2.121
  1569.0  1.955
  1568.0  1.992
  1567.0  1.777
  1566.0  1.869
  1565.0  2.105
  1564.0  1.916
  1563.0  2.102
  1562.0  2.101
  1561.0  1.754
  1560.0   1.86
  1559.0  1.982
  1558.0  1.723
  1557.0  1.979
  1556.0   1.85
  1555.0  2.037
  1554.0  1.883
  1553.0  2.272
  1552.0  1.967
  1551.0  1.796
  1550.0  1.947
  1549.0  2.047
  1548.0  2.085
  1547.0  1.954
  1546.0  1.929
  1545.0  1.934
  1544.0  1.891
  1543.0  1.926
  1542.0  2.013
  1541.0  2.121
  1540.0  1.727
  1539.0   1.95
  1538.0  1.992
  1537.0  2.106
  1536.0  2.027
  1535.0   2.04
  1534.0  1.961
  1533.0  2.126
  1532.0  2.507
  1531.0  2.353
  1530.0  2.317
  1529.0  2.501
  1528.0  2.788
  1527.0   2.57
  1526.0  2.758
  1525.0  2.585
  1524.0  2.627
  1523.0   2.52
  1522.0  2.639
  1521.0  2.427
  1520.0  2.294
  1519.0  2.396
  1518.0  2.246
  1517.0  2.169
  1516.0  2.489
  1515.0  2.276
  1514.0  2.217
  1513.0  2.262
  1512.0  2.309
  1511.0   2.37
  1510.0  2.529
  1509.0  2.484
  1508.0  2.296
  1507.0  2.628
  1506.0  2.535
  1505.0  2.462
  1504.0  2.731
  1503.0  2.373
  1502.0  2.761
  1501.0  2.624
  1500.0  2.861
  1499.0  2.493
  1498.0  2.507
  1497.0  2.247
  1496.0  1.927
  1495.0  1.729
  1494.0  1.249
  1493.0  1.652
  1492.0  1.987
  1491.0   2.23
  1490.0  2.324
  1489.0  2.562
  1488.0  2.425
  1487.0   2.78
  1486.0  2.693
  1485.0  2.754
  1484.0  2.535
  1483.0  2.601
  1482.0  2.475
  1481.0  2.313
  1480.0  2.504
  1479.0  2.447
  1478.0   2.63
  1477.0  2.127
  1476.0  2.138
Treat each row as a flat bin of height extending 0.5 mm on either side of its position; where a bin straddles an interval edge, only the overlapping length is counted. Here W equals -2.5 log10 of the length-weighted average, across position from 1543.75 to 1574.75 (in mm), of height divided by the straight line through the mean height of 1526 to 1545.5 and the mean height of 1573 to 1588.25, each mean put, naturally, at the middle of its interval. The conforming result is 0.05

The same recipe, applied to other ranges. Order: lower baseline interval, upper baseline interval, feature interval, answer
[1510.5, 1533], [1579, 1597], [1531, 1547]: 0.141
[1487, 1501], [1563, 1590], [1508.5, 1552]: -0.068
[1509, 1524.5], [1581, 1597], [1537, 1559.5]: 0.122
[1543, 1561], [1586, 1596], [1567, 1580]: -0.021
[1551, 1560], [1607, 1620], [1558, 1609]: -0.009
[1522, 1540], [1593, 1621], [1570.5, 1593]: 0.053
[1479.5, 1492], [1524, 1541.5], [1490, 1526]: 0.015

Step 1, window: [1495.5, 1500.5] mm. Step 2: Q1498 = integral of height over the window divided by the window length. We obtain 2.41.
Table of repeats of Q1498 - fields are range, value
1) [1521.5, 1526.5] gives 2.63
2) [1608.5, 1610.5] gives 1.97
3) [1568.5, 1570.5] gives 2.04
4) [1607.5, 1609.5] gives 1.87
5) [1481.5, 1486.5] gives 2.61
